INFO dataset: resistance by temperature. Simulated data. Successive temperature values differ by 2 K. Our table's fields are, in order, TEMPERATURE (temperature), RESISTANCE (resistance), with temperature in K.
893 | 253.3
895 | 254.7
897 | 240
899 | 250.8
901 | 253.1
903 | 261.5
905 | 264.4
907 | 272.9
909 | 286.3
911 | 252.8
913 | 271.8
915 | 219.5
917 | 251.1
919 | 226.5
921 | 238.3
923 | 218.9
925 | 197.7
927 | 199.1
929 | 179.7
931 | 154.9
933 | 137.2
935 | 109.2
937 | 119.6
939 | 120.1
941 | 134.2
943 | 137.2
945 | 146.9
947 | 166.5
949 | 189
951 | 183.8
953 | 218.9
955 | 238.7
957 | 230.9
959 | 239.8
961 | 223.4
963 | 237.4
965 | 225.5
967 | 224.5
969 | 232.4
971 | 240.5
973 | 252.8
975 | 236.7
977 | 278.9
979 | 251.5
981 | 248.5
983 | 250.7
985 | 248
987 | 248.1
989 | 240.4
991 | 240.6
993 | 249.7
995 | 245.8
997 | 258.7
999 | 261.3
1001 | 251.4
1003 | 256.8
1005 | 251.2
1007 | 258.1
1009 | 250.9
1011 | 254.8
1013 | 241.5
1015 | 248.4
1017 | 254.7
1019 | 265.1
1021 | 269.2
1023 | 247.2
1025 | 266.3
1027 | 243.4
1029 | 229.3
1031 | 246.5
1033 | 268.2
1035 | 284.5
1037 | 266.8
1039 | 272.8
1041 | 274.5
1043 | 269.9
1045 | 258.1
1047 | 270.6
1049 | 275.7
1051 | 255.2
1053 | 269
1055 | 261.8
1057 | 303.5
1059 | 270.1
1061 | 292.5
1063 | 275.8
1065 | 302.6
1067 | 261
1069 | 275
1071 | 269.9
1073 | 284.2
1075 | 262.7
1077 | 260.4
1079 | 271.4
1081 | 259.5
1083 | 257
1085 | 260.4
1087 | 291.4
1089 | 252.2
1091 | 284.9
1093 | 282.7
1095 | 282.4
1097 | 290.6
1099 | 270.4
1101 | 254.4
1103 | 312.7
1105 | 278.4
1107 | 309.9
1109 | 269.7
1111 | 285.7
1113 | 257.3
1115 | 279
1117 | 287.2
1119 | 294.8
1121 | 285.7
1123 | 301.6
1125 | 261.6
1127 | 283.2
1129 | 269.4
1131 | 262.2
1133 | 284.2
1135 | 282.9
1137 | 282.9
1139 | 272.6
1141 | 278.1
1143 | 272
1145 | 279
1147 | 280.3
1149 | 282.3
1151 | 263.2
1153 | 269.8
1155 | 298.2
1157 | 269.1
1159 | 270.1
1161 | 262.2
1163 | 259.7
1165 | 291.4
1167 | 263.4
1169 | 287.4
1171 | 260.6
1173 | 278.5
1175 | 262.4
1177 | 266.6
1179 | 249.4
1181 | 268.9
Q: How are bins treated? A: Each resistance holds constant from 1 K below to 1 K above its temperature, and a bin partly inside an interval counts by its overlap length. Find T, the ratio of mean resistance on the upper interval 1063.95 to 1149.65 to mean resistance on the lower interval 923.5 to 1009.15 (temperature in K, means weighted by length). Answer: 1.29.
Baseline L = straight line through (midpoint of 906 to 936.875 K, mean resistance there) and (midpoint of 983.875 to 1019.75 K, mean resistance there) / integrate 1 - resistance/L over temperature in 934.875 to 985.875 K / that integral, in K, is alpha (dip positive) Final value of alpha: 5.15 K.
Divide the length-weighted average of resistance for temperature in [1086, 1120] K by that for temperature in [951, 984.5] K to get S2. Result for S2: 1.18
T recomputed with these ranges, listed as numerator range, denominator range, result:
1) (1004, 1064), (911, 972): 1.33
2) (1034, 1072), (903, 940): 1.32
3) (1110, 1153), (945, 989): 1.21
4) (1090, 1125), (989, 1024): 1.12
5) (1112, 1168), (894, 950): 1.35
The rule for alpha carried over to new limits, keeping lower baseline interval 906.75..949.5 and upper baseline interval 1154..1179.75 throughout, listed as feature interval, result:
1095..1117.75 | -2.79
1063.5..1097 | -4.31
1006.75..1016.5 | -1.41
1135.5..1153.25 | -0.86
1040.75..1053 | -1.93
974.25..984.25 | -2.19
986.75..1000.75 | -2.40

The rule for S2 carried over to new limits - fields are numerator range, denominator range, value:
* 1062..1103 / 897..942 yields 1.30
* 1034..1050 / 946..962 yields 1.28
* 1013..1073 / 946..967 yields 1.24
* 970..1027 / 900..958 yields 1.24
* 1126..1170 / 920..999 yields 1.31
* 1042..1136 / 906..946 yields 1.43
